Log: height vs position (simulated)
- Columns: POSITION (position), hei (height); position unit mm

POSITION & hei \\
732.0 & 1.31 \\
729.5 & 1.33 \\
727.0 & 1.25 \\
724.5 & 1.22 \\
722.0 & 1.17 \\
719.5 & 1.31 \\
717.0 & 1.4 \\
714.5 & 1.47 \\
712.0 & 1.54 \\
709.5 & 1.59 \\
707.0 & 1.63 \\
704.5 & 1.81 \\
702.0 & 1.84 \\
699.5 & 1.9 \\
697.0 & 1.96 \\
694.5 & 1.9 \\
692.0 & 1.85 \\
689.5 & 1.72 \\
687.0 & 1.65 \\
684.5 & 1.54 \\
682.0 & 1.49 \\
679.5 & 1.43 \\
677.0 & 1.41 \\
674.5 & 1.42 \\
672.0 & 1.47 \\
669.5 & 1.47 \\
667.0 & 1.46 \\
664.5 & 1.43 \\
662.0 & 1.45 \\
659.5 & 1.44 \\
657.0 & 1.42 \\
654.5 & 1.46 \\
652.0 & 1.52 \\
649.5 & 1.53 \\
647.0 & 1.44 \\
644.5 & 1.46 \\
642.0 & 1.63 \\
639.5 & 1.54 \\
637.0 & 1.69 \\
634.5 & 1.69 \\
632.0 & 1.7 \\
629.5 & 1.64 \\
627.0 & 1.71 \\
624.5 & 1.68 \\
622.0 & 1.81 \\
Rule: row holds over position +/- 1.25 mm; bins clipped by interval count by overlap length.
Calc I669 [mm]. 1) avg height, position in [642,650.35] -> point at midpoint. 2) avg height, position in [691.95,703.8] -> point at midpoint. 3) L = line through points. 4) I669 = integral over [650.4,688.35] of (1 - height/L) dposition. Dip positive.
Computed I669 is 4.5 mm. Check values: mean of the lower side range 1.5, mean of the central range 1.47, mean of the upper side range 1.89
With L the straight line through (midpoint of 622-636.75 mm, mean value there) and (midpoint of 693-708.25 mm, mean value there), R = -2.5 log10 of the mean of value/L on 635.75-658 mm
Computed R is 0.14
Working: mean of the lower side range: 1.7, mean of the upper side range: 1.84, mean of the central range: 1.52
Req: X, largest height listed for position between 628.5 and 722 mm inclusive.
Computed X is 1.96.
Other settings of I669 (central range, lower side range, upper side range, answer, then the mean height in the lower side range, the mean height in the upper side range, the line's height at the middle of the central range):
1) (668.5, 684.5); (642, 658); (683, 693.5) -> 1.7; 1.48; 1.69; 1.63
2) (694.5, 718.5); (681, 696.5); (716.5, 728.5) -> -3.4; 1.71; 1.26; 1.47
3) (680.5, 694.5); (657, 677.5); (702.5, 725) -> -2.0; 1.44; 1.48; 1.46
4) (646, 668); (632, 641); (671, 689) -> 1.6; 1.65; 1.5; 1.58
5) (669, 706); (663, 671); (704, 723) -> -4.9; 1.45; 1.48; 1.47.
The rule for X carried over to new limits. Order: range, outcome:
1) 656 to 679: 1.47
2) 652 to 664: 1.52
